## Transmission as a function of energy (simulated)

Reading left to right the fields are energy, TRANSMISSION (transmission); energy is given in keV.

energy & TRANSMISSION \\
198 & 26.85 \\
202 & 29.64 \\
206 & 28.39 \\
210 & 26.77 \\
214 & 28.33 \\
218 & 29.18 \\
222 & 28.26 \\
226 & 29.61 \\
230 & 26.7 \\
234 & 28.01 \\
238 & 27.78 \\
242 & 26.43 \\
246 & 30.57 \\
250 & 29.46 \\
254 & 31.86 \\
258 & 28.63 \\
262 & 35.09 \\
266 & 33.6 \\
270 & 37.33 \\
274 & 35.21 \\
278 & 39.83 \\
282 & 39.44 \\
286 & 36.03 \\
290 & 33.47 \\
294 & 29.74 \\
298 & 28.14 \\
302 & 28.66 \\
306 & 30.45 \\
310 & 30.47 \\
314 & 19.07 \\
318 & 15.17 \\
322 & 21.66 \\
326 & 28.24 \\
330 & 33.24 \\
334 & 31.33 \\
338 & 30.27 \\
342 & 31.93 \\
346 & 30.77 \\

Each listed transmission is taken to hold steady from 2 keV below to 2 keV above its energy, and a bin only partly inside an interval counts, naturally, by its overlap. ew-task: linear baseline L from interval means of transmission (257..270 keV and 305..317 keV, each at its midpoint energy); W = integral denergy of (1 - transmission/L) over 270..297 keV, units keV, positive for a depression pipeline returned -4.8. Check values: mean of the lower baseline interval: 33.5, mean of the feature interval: 35.5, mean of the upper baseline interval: 25.4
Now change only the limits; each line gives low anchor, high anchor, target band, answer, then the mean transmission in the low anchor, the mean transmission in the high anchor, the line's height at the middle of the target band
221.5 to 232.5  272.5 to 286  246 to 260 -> 1.24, 28.2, 38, 33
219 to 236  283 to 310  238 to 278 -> -3.45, 28.2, 31.3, 29.6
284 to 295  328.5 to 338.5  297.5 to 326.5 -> 6.81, 33.4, 31.7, 32.5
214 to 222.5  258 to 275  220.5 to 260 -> 3.27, 28.7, 34.5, 31.4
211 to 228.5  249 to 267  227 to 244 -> 1.45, 28.7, 31.8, 29.9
